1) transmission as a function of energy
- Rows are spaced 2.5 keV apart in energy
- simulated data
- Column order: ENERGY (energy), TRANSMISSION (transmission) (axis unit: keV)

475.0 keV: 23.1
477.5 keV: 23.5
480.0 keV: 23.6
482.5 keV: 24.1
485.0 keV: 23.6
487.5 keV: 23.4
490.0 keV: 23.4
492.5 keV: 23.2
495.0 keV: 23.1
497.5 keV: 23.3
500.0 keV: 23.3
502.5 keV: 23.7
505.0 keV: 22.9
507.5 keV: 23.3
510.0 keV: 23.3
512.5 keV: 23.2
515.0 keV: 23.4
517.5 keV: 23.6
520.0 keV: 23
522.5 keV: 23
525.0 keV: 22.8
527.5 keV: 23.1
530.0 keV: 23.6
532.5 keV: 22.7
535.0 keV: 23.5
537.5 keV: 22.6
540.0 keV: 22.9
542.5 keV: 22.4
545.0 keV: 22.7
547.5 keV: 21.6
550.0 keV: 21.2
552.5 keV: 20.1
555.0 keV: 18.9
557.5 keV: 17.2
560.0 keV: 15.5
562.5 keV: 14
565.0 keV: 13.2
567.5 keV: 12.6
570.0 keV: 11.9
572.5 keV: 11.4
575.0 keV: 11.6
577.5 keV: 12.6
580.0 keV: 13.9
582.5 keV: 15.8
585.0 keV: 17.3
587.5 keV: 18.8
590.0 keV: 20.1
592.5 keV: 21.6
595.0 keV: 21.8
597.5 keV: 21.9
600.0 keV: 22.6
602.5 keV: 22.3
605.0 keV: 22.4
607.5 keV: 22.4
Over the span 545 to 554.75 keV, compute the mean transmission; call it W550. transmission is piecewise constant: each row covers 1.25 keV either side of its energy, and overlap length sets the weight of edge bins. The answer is 21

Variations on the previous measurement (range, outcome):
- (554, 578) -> 13.9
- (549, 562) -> 18.3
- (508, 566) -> 21.3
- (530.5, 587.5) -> 17.6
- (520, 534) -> 23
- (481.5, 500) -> 23.4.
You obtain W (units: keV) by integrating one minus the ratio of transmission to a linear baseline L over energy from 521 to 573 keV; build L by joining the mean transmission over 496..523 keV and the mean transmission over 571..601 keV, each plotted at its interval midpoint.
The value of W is 2.6 keV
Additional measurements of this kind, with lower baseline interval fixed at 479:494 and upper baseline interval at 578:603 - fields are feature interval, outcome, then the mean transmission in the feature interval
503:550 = -2.2 keV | 22.9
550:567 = 3.3 keV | 16.7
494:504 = -0.1 keV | 23.3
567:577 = 4.1 keV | 11.9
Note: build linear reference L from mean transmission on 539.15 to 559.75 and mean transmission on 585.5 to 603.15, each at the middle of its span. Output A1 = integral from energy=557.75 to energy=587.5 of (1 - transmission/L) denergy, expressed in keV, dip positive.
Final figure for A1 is 9.8 keV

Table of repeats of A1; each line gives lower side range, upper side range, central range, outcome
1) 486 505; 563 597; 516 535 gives -2.4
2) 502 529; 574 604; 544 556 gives 0.0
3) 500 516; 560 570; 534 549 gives -4.4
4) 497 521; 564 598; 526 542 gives -1.8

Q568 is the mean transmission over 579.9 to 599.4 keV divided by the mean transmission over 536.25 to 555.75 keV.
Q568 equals 0.89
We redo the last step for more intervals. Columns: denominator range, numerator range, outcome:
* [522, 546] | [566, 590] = 0.62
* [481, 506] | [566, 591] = 0.62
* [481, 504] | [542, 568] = 0.77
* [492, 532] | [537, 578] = 0.74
